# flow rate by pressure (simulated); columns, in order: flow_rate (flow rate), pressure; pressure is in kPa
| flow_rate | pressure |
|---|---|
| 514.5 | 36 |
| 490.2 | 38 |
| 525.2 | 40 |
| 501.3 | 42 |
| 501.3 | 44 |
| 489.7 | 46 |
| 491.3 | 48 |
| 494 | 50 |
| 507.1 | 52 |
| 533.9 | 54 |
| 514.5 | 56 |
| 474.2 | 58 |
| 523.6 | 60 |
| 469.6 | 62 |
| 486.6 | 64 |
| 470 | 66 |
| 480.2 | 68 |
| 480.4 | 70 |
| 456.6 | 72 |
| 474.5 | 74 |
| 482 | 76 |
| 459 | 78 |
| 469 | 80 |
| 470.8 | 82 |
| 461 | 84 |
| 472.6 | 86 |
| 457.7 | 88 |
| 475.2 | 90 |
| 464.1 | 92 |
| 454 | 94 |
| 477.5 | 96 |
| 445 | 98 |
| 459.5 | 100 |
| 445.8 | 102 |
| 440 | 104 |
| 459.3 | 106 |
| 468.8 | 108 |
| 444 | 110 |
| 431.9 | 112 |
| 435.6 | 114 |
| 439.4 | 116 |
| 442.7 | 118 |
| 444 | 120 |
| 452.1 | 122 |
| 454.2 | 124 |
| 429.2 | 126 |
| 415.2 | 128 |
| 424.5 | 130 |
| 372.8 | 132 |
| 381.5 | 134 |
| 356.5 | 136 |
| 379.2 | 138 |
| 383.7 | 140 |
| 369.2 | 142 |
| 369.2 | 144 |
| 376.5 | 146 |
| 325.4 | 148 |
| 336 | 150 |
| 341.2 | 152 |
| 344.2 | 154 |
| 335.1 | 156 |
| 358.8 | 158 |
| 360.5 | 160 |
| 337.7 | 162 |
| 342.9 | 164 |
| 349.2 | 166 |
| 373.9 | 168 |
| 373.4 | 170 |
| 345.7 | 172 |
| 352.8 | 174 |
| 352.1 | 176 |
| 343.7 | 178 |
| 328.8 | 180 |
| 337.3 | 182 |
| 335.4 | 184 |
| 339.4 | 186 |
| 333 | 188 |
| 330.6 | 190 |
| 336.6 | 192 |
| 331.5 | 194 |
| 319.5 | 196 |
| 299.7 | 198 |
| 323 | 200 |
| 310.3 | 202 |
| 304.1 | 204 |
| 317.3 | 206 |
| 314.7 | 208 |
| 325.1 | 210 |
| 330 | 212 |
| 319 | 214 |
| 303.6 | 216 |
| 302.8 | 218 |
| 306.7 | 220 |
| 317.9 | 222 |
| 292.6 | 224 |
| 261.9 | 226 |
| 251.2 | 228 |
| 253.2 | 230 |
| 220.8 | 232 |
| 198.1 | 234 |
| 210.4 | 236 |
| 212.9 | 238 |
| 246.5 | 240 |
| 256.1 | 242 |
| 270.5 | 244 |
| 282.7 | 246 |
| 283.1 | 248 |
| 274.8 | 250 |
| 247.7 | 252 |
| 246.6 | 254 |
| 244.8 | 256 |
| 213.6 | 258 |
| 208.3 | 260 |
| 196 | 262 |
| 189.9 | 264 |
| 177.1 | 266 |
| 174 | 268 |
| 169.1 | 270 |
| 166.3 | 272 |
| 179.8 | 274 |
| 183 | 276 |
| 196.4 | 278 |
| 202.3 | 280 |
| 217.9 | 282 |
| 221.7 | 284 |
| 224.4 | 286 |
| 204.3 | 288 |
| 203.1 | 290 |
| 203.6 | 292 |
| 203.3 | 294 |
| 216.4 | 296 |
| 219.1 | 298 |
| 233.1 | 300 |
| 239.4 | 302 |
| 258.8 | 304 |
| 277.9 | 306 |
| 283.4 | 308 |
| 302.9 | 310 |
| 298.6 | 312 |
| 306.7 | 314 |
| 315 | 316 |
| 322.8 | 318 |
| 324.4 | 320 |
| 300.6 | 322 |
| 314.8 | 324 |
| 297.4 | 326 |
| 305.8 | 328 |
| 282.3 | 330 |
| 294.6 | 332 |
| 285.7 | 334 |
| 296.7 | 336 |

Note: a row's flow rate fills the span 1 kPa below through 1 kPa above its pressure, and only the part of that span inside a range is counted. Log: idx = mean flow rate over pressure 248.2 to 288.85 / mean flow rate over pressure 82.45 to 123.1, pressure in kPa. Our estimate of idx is 0.5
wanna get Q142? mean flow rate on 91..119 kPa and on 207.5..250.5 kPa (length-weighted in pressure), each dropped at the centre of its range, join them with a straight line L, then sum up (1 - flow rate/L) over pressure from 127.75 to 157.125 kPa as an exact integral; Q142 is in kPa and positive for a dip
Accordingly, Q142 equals 2.3 kPa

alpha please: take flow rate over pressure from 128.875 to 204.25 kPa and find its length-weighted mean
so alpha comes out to 348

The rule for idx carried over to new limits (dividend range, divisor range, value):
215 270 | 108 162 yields 0.62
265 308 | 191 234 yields 0.70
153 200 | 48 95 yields 0.71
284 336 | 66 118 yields 0.58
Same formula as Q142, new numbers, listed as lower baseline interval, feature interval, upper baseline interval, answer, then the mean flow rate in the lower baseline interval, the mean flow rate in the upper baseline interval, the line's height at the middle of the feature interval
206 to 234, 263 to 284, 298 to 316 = 7.0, 290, 274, 280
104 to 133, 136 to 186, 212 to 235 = 2.6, 437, 278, 372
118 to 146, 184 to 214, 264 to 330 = 1.3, 403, 242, 337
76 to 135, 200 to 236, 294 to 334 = 7.0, 447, 282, 358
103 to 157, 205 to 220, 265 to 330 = 0.4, 402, 243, 323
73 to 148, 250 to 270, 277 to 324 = 5.5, 435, 252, 291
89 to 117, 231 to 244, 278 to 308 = 2.8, 453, 224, 291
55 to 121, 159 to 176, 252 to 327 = 0.9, 465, 236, 374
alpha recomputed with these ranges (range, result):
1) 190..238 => 293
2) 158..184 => 350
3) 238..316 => 230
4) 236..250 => 256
